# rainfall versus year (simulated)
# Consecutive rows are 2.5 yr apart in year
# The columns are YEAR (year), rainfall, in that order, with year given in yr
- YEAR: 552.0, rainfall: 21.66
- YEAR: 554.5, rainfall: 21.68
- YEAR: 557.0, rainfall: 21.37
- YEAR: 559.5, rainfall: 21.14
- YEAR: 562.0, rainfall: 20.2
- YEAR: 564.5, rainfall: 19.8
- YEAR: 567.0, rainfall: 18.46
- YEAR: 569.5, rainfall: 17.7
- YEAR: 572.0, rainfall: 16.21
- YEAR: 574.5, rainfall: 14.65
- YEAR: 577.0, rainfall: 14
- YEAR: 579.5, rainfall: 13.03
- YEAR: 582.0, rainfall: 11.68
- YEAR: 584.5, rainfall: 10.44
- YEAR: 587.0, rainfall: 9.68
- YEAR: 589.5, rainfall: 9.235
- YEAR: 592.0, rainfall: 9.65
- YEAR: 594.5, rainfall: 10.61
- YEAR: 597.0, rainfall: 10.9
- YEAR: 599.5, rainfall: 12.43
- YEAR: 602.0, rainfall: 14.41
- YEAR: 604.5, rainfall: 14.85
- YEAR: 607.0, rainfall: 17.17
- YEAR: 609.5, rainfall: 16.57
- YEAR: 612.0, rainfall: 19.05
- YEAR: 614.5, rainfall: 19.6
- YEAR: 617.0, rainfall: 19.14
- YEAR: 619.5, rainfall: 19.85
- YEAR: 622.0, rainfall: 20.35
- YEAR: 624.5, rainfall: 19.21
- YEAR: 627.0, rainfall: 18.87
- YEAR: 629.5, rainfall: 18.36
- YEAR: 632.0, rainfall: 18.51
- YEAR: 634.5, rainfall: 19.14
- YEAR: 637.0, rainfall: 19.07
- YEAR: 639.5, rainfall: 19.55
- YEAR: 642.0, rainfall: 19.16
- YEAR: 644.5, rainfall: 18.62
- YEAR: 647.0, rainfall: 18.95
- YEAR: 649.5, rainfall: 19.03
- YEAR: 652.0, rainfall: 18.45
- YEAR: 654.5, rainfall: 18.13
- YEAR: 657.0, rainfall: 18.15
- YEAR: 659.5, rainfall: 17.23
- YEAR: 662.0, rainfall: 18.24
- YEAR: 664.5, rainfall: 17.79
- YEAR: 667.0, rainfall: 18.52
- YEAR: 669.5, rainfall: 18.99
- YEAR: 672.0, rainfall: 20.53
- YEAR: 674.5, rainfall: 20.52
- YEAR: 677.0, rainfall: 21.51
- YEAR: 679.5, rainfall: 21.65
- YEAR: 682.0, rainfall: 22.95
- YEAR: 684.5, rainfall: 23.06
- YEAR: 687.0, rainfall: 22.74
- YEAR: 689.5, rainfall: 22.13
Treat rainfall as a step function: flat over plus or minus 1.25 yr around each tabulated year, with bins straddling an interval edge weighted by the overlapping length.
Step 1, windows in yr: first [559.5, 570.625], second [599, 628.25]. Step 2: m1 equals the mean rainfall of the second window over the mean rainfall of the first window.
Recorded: 0.92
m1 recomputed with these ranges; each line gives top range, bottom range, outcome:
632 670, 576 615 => 1.41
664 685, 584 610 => 1.68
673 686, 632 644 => 1.15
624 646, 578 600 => 1.75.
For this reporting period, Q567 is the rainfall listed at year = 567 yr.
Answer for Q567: 18.46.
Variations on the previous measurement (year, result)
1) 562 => 20.2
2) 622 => 20.35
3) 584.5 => 10.44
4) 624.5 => 19.21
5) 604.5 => 14.85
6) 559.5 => 21.14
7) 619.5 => 19.85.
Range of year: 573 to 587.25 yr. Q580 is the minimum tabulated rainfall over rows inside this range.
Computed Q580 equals 9.68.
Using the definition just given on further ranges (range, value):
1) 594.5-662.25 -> 10.61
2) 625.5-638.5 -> 18.36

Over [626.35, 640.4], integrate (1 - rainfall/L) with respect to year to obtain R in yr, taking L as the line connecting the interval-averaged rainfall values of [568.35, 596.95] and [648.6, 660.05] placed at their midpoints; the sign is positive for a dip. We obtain -2.0 yr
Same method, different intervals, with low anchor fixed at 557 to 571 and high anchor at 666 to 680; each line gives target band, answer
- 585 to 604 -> 8.3 yr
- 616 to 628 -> 0.3 yr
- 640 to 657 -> 1.2 yr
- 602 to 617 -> 1.9 yr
